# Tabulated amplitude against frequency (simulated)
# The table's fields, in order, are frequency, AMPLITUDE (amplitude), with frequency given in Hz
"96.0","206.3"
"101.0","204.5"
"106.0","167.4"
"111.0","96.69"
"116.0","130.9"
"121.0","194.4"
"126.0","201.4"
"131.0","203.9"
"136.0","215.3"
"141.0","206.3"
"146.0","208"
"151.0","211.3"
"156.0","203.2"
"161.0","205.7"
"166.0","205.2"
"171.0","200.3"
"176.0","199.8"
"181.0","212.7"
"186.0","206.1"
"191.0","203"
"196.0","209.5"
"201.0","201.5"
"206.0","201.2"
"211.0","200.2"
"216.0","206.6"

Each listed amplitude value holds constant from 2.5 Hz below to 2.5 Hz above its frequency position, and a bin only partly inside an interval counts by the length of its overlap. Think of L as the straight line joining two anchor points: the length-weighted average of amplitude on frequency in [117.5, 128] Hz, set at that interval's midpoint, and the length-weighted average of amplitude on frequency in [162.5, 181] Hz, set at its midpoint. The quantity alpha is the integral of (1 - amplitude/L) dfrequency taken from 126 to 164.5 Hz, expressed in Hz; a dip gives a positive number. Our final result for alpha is -2.0 Hz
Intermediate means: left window 191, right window 203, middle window 207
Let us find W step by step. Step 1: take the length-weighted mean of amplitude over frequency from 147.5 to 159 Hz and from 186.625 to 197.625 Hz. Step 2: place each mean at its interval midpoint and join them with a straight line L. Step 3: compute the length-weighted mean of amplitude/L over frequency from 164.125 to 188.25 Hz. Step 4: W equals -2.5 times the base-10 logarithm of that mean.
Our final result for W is 0.01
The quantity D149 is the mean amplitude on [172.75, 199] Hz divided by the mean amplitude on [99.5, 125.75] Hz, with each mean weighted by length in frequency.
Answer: 1.28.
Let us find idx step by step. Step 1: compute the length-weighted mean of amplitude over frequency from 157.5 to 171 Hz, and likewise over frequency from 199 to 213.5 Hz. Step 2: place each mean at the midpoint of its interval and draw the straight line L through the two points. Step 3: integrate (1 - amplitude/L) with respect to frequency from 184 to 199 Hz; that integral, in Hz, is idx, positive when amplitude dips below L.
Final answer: -0.3 Hz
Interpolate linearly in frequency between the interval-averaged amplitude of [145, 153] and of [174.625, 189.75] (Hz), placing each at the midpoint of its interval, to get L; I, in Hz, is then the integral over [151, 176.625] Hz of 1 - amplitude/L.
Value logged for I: 0.5 Hz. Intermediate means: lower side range 210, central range 204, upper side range 206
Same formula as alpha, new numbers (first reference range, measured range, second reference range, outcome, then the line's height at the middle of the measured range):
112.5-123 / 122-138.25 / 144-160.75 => -3.03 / 174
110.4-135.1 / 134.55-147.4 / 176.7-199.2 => -1.85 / 183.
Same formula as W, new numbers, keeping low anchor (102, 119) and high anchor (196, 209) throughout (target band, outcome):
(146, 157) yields -0.23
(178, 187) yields -0.11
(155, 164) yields -0.18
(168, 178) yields -0.10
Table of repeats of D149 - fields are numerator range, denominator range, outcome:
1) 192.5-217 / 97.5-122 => 1.28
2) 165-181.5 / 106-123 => 1.42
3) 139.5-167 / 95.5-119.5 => 1.30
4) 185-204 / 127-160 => 0.99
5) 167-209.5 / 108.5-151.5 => 1.11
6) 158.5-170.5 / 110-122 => 1.47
